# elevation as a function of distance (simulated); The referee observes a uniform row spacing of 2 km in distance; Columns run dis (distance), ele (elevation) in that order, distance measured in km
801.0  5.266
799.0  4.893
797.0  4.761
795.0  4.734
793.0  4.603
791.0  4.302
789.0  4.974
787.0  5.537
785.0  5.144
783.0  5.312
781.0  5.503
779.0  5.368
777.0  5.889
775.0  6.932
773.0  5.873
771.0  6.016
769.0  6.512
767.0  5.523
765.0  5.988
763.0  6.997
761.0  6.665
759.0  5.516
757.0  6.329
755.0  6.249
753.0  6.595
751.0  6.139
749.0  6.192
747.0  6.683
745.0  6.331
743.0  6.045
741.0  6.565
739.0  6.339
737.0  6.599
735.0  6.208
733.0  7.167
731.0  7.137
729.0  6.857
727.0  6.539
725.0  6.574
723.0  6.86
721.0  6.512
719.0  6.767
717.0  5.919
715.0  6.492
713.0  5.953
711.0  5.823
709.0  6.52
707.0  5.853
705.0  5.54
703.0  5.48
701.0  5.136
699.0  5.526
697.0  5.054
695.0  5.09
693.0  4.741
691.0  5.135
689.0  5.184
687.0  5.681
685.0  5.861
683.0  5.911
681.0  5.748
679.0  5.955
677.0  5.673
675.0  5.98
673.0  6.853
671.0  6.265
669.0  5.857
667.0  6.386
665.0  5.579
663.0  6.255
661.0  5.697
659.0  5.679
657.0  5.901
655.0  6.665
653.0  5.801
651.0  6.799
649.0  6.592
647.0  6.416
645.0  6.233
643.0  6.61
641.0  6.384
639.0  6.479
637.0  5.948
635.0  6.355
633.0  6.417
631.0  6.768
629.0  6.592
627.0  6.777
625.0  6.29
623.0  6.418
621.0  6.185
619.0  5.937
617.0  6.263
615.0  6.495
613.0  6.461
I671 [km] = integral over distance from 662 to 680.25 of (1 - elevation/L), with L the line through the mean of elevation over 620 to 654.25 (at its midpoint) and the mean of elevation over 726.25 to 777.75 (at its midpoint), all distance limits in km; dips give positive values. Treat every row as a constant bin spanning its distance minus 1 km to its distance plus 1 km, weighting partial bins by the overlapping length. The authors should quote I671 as 0.9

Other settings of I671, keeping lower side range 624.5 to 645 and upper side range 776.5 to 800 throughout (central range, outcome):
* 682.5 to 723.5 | 0.6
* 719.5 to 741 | -4.2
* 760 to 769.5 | -1.9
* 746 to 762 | -2.7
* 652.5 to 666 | 0.6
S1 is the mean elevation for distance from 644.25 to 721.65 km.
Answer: 5.91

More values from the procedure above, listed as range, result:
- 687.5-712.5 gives 5.44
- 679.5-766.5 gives 6.1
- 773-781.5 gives 5.94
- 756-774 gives 6.16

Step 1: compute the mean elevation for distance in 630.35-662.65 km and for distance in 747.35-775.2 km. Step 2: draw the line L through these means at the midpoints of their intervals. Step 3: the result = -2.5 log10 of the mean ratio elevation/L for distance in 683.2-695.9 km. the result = 0.18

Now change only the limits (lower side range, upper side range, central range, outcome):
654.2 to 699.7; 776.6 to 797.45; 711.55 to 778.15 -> -0.19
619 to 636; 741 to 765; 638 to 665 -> 0.03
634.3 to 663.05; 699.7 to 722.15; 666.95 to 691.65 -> 0.05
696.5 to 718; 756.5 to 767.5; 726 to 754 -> -0.09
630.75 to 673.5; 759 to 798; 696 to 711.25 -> 0.07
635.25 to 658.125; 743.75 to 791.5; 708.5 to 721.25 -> -0.02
